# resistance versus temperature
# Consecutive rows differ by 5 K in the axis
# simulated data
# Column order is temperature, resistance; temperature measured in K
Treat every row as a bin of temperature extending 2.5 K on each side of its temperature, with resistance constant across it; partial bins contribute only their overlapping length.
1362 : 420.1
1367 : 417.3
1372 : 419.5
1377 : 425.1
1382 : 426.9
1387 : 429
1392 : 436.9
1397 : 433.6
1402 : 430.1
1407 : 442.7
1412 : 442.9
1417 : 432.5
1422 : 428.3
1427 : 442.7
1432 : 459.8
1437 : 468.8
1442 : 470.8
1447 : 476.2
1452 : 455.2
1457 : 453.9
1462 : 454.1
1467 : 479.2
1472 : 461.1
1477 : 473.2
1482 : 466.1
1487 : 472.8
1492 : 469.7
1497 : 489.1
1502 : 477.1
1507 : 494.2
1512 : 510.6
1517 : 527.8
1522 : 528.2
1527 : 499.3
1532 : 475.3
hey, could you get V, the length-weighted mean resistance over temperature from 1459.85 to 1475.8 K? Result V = 466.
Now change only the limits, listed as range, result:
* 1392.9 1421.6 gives 436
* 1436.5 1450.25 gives 471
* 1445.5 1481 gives 464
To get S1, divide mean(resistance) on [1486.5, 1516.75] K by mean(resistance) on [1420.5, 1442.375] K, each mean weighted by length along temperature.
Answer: 1.1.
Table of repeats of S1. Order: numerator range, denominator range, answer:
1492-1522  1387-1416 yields 1.15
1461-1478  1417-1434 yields 1.06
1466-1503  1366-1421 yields 1.10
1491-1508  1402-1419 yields 1.10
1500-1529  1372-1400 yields 1.18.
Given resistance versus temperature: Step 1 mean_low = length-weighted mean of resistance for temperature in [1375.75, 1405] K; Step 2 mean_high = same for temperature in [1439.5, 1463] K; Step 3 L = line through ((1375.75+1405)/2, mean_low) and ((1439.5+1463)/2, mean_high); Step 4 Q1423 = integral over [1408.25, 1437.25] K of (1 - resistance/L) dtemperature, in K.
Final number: 0.2 K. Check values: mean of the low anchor 431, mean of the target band 444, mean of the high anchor 463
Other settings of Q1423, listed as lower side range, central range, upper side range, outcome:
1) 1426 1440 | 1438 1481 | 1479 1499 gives 0.1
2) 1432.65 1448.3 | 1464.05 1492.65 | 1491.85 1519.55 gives 0.9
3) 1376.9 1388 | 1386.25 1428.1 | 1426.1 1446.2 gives 0.8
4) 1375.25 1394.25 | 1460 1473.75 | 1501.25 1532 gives 0.3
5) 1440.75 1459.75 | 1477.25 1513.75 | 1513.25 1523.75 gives 1.7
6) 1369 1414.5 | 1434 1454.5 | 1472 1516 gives -0.5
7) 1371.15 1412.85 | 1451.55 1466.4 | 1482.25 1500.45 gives 0.1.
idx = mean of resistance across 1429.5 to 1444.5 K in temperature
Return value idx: 466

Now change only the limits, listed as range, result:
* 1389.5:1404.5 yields 434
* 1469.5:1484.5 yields 467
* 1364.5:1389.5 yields 424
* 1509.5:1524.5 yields 522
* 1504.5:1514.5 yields 502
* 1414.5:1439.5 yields 446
